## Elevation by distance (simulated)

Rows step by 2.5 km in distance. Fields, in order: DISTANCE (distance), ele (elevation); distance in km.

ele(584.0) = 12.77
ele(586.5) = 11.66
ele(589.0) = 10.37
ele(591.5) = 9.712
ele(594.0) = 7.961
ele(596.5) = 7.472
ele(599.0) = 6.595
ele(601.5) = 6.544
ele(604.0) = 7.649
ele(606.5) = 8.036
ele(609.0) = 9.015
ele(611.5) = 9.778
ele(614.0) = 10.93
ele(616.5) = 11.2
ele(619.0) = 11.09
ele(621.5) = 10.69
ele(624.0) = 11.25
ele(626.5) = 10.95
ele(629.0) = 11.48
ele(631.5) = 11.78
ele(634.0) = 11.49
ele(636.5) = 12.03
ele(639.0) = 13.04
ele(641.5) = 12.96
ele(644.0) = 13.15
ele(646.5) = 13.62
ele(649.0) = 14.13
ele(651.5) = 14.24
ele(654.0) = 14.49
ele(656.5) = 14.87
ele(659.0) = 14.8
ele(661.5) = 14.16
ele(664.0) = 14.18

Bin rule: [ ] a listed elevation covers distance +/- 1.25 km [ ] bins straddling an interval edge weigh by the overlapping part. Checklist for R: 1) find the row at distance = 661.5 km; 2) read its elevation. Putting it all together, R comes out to 14.16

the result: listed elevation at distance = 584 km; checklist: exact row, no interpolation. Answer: 12.77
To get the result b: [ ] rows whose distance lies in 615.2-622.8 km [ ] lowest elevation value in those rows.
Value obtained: 10.69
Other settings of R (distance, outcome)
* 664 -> 14.18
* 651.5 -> 14.24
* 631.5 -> 11.78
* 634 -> 11.49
